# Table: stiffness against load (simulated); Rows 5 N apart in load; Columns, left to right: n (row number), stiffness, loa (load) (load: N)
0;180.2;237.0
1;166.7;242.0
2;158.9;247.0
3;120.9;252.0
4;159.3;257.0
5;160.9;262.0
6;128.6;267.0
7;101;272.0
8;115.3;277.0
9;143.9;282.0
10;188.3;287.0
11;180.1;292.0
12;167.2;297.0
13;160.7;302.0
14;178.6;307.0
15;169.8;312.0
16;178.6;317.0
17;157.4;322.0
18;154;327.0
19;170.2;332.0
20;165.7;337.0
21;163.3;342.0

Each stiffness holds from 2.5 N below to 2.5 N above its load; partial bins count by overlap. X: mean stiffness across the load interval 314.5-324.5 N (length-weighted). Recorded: 168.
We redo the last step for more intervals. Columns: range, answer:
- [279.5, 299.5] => 170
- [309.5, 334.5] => 166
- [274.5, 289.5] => 149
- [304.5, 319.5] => 176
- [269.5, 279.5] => 108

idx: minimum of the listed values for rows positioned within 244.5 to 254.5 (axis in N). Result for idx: 120.9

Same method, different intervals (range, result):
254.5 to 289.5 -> 101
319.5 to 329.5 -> 154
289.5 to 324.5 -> 157.4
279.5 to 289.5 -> 143.9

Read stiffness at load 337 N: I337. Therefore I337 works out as 165.7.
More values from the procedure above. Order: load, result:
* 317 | 178.6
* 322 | 157.4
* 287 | 188.3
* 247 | 158.9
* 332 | 170.2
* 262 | 160.9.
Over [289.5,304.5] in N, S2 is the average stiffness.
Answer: 169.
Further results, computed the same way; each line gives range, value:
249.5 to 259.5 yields 140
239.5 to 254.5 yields 149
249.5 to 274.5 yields 134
